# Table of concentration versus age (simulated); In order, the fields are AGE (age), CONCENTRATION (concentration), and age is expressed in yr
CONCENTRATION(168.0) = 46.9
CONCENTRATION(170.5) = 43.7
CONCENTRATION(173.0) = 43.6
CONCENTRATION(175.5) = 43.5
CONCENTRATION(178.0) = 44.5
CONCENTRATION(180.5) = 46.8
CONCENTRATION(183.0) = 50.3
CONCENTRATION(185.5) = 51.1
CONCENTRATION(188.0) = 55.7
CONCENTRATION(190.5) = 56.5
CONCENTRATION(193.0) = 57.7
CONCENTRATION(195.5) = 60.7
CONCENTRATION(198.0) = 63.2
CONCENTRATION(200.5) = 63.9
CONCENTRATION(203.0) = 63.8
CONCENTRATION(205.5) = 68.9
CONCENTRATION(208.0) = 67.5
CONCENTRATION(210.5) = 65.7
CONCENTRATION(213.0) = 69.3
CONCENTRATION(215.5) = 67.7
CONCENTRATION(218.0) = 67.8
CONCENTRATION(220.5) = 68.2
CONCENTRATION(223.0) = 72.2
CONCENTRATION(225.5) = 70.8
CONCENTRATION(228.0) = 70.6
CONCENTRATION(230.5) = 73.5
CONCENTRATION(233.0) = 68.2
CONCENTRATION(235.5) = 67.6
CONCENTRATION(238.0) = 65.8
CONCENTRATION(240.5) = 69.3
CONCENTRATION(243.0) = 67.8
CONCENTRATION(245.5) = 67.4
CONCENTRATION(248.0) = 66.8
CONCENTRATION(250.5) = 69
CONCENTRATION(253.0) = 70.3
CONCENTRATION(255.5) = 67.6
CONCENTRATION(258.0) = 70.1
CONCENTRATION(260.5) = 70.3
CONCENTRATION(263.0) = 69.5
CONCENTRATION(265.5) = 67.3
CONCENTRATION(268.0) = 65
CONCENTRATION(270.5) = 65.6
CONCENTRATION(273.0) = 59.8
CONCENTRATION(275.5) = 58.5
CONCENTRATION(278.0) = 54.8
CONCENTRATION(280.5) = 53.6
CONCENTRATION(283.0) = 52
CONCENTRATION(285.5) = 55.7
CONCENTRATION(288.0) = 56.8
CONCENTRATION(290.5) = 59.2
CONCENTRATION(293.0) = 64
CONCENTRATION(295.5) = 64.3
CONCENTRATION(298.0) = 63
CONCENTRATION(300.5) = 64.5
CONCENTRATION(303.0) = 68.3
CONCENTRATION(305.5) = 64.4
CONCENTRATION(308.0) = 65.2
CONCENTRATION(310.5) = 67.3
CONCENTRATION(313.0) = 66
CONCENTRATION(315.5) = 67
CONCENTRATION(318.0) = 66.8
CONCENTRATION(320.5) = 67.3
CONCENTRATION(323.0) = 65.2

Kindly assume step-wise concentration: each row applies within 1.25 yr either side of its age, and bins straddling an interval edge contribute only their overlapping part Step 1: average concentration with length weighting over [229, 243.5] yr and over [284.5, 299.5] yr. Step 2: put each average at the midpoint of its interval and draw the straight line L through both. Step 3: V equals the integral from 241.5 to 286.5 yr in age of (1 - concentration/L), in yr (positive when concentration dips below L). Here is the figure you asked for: 0.6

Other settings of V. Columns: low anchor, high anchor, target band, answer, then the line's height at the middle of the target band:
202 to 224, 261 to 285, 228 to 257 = -1.9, 64.4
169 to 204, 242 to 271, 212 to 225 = -2.0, 60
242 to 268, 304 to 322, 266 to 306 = 3.9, 67.3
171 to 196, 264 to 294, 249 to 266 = -3.5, 57.4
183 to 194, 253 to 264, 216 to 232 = -2.1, 62.2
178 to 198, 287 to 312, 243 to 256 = -1.9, 59.4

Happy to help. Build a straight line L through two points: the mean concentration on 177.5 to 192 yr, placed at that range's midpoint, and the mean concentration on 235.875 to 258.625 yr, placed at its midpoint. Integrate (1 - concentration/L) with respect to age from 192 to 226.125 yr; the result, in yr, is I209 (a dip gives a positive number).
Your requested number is -4.94 yr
